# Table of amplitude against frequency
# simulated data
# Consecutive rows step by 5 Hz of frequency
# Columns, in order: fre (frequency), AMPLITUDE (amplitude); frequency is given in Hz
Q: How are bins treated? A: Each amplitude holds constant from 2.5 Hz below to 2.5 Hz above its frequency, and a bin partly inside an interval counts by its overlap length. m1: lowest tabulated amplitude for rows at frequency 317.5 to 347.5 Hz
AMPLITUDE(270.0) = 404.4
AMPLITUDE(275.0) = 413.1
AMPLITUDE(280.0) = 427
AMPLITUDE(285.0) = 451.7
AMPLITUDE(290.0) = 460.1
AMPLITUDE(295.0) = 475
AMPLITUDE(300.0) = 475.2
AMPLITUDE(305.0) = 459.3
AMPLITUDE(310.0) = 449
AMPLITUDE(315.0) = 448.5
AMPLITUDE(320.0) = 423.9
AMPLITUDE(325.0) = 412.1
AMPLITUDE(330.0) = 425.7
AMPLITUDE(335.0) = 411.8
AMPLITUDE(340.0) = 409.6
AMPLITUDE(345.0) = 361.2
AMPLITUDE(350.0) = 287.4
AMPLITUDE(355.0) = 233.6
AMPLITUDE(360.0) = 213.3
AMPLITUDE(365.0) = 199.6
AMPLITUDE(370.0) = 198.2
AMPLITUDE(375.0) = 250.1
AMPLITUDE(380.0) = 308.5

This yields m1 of 361.2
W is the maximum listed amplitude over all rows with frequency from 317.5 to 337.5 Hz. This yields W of 425.7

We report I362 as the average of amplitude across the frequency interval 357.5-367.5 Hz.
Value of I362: 206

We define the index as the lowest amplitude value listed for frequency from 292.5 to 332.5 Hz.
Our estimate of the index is 412.1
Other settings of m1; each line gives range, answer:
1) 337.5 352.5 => 287.4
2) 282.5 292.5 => 451.7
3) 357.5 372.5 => 198.2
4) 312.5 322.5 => 423.9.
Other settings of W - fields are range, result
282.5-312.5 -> 475.2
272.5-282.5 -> 427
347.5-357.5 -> 287.4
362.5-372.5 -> 199.6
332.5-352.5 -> 411.8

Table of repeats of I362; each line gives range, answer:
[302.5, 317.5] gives 452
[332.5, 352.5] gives 368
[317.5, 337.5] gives 418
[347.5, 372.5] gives 226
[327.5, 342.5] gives 416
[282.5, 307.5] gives 464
